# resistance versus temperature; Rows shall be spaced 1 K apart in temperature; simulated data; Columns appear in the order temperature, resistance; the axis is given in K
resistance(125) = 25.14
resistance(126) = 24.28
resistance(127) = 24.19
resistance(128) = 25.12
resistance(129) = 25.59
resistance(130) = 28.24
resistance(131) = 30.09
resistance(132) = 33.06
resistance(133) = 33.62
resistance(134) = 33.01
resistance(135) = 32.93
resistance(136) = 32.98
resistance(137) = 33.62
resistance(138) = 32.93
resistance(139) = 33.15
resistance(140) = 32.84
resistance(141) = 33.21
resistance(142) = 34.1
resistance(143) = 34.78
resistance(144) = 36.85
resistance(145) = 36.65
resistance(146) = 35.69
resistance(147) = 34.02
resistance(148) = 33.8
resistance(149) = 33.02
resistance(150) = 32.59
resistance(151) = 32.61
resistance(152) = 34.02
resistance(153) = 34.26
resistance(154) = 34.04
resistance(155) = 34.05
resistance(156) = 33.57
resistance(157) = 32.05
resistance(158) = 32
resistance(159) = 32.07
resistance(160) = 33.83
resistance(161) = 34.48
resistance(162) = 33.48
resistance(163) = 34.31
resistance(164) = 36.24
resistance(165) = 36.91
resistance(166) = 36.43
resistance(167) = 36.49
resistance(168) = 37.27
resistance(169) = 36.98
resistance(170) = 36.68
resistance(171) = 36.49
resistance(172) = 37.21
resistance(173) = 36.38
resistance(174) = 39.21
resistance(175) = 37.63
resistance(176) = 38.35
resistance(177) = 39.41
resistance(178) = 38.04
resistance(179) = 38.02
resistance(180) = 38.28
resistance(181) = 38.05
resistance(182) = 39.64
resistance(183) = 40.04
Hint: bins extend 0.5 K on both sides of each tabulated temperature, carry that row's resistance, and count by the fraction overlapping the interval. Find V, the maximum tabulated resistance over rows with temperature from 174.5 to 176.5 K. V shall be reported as 38.35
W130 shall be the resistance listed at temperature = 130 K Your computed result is 28.24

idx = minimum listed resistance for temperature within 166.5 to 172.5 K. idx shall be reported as 36.49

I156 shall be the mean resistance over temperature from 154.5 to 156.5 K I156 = 33.8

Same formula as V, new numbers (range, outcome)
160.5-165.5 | 36.91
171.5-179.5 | 39.41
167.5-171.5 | 37.27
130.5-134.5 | 33.62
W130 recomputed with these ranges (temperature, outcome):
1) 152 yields 34.02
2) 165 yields 36.91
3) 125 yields 25.14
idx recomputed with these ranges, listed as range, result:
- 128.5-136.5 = 25.59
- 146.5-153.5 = 32.59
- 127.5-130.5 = 25.12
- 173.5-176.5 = 37.63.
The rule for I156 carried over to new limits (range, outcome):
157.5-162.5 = 33.2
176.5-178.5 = 38.7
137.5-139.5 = 33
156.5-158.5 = 32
